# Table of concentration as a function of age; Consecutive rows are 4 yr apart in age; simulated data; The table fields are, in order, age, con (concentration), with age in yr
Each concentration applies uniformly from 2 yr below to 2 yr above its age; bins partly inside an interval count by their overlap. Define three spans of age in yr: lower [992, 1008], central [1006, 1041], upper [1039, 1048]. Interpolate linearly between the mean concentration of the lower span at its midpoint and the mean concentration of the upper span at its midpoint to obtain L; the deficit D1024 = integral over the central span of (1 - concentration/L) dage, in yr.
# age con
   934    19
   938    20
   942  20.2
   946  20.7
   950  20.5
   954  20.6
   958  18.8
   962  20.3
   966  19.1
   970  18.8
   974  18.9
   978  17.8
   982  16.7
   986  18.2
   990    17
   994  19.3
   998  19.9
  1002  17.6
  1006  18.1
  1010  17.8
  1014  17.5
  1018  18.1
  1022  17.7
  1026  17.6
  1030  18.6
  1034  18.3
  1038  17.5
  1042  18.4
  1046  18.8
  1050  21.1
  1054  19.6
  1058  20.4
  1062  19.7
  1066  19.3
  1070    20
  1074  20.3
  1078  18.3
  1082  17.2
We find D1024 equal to 1.27 yr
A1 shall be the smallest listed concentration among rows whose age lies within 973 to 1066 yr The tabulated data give 16.7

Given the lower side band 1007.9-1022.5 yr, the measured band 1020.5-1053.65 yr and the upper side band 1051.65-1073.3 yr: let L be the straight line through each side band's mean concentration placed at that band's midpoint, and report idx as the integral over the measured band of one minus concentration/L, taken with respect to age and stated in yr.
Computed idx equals 0.32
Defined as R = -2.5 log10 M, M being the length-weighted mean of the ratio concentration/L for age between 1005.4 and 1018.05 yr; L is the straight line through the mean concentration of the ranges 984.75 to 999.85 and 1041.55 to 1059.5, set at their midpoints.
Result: 0.069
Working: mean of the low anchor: 18.6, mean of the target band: 17.8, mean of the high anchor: 19.7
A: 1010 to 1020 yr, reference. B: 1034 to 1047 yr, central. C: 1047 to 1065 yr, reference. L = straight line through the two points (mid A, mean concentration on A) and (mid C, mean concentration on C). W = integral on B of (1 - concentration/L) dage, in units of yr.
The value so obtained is 0.7 yr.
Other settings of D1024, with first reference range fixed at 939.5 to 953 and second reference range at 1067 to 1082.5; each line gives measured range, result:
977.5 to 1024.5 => 4.5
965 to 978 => 0.9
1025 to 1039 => 1.1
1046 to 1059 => -0.5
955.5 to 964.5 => 0.3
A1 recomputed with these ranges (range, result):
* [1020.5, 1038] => 17.5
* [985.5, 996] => 17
